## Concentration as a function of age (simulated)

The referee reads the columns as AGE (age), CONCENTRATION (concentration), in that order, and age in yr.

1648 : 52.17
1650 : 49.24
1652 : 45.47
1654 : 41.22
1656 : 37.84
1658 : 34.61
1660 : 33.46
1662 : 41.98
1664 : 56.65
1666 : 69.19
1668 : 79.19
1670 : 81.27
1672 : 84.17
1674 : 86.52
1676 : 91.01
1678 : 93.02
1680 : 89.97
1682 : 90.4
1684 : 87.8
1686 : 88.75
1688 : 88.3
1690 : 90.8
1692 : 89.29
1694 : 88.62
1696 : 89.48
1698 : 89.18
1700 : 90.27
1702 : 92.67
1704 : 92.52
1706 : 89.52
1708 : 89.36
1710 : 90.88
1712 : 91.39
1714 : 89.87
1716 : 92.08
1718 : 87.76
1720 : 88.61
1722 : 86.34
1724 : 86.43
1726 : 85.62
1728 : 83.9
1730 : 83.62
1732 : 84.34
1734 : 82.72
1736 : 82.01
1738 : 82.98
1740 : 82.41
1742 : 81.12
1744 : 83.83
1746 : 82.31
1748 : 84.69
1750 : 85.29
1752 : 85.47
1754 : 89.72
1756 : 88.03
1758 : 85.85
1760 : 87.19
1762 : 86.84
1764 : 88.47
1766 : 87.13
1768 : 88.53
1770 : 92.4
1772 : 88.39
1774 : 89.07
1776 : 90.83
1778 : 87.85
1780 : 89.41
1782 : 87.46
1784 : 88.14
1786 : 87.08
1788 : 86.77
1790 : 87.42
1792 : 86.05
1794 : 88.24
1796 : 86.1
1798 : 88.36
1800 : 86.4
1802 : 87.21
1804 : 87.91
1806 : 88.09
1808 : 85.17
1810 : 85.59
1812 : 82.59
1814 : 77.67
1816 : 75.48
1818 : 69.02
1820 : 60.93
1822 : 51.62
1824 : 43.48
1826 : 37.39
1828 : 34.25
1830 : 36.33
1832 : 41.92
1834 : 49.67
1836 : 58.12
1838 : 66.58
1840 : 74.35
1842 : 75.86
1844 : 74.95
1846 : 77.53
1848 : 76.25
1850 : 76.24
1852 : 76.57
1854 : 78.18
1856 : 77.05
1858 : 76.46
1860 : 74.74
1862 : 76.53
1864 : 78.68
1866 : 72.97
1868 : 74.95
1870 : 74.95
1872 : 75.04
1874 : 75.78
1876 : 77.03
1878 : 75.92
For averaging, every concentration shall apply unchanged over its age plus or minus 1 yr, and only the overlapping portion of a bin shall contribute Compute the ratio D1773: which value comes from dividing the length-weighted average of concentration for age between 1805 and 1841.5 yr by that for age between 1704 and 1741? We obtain 0.72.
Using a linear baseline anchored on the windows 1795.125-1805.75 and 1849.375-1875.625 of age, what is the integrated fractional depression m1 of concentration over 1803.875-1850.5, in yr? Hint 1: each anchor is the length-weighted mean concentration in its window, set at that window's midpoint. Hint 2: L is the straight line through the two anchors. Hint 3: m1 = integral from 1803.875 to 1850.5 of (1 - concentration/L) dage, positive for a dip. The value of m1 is 9.5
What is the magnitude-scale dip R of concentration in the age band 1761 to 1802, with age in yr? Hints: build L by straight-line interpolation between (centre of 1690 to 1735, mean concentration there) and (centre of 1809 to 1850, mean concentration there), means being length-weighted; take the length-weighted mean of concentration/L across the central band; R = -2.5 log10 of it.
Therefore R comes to -0.20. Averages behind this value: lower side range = 88.4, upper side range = 62.8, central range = 88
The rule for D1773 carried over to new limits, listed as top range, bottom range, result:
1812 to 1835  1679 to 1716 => 0.60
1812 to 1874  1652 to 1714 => 0.85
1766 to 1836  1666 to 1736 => 0.87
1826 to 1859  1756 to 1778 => 0.73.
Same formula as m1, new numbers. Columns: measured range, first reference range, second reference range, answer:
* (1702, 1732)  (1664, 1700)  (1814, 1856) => -2.9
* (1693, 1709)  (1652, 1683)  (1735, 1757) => -3.5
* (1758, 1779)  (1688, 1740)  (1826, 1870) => -2.4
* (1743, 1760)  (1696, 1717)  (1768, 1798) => 0.7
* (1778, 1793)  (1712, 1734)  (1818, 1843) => -4.5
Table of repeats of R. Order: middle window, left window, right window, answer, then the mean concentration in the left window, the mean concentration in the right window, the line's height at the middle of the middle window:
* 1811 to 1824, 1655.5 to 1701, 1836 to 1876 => 0.12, 77.5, 75.1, 75.6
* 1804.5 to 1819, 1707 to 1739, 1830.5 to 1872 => -0.06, 86.7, 71.3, 76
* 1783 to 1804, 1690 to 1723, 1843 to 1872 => -0.07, 89.9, 76.1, 82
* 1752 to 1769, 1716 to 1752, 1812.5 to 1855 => -0.12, 84.6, 62.7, 78.8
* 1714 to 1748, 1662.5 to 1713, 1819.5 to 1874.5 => -0.05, 86.4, 65.9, 80.8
